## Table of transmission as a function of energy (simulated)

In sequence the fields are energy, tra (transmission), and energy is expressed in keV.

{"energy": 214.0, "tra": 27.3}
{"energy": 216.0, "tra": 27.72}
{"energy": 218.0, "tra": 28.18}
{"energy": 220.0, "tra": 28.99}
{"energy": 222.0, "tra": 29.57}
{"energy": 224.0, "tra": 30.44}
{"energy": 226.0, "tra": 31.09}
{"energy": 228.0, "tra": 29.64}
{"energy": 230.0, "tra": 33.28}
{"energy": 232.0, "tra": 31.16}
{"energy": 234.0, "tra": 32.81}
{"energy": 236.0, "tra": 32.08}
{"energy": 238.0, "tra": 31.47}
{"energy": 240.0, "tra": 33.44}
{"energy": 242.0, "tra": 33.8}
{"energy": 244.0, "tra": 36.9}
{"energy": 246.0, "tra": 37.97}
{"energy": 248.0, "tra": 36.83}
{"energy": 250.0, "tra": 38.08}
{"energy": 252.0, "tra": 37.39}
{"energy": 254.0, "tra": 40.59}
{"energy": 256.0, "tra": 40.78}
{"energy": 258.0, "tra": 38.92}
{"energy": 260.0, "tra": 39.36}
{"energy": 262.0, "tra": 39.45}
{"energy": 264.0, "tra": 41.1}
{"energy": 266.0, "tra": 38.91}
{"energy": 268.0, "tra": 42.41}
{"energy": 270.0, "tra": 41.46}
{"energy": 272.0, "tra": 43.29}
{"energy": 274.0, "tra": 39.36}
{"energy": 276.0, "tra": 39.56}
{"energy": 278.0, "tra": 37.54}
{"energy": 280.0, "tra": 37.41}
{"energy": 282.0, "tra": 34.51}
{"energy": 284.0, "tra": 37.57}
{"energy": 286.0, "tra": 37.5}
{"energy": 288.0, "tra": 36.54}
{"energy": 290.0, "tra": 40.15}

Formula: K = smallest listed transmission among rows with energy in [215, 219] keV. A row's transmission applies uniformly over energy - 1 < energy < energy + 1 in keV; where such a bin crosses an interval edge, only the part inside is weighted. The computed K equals 27.72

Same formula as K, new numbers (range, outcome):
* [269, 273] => 41.46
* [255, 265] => 38.92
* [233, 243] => 31.47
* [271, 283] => 34.51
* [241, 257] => 33.8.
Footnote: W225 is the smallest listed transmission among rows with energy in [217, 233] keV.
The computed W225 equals 28.18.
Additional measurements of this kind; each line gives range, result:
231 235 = 31.16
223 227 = 30.44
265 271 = 38.91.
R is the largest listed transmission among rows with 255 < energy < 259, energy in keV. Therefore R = 40.78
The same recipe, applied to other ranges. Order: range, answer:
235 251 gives 38.08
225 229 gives 31.09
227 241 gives 33.44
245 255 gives 40.59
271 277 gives 43.29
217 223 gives 29.57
